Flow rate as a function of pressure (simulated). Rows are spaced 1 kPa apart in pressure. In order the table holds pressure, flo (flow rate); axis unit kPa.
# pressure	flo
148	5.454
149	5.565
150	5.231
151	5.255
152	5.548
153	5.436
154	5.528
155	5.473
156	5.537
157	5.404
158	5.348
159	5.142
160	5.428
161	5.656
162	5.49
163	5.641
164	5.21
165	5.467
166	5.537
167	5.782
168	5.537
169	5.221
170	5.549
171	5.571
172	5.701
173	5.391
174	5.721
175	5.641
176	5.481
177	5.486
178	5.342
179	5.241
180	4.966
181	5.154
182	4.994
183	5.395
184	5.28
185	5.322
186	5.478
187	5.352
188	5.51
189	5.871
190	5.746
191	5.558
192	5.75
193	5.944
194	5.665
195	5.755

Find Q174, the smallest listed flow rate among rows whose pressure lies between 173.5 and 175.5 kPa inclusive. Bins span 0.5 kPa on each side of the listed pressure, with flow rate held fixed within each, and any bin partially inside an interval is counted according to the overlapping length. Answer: 5.641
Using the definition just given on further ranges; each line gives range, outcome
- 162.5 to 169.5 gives 5.21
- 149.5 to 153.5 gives 5.231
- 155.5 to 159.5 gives 5.142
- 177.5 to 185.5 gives 4.966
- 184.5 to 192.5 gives 5.322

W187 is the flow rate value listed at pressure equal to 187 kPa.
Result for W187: 5.352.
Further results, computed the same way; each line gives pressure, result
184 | 5.28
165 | 5.467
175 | 5.641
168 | 5.537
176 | 5.481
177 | 5.486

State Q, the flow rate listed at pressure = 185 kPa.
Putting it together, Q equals 5.322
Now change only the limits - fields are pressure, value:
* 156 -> 5.537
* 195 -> 5.755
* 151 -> 5.255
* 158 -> 5.348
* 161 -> 5.656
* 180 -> 4.966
